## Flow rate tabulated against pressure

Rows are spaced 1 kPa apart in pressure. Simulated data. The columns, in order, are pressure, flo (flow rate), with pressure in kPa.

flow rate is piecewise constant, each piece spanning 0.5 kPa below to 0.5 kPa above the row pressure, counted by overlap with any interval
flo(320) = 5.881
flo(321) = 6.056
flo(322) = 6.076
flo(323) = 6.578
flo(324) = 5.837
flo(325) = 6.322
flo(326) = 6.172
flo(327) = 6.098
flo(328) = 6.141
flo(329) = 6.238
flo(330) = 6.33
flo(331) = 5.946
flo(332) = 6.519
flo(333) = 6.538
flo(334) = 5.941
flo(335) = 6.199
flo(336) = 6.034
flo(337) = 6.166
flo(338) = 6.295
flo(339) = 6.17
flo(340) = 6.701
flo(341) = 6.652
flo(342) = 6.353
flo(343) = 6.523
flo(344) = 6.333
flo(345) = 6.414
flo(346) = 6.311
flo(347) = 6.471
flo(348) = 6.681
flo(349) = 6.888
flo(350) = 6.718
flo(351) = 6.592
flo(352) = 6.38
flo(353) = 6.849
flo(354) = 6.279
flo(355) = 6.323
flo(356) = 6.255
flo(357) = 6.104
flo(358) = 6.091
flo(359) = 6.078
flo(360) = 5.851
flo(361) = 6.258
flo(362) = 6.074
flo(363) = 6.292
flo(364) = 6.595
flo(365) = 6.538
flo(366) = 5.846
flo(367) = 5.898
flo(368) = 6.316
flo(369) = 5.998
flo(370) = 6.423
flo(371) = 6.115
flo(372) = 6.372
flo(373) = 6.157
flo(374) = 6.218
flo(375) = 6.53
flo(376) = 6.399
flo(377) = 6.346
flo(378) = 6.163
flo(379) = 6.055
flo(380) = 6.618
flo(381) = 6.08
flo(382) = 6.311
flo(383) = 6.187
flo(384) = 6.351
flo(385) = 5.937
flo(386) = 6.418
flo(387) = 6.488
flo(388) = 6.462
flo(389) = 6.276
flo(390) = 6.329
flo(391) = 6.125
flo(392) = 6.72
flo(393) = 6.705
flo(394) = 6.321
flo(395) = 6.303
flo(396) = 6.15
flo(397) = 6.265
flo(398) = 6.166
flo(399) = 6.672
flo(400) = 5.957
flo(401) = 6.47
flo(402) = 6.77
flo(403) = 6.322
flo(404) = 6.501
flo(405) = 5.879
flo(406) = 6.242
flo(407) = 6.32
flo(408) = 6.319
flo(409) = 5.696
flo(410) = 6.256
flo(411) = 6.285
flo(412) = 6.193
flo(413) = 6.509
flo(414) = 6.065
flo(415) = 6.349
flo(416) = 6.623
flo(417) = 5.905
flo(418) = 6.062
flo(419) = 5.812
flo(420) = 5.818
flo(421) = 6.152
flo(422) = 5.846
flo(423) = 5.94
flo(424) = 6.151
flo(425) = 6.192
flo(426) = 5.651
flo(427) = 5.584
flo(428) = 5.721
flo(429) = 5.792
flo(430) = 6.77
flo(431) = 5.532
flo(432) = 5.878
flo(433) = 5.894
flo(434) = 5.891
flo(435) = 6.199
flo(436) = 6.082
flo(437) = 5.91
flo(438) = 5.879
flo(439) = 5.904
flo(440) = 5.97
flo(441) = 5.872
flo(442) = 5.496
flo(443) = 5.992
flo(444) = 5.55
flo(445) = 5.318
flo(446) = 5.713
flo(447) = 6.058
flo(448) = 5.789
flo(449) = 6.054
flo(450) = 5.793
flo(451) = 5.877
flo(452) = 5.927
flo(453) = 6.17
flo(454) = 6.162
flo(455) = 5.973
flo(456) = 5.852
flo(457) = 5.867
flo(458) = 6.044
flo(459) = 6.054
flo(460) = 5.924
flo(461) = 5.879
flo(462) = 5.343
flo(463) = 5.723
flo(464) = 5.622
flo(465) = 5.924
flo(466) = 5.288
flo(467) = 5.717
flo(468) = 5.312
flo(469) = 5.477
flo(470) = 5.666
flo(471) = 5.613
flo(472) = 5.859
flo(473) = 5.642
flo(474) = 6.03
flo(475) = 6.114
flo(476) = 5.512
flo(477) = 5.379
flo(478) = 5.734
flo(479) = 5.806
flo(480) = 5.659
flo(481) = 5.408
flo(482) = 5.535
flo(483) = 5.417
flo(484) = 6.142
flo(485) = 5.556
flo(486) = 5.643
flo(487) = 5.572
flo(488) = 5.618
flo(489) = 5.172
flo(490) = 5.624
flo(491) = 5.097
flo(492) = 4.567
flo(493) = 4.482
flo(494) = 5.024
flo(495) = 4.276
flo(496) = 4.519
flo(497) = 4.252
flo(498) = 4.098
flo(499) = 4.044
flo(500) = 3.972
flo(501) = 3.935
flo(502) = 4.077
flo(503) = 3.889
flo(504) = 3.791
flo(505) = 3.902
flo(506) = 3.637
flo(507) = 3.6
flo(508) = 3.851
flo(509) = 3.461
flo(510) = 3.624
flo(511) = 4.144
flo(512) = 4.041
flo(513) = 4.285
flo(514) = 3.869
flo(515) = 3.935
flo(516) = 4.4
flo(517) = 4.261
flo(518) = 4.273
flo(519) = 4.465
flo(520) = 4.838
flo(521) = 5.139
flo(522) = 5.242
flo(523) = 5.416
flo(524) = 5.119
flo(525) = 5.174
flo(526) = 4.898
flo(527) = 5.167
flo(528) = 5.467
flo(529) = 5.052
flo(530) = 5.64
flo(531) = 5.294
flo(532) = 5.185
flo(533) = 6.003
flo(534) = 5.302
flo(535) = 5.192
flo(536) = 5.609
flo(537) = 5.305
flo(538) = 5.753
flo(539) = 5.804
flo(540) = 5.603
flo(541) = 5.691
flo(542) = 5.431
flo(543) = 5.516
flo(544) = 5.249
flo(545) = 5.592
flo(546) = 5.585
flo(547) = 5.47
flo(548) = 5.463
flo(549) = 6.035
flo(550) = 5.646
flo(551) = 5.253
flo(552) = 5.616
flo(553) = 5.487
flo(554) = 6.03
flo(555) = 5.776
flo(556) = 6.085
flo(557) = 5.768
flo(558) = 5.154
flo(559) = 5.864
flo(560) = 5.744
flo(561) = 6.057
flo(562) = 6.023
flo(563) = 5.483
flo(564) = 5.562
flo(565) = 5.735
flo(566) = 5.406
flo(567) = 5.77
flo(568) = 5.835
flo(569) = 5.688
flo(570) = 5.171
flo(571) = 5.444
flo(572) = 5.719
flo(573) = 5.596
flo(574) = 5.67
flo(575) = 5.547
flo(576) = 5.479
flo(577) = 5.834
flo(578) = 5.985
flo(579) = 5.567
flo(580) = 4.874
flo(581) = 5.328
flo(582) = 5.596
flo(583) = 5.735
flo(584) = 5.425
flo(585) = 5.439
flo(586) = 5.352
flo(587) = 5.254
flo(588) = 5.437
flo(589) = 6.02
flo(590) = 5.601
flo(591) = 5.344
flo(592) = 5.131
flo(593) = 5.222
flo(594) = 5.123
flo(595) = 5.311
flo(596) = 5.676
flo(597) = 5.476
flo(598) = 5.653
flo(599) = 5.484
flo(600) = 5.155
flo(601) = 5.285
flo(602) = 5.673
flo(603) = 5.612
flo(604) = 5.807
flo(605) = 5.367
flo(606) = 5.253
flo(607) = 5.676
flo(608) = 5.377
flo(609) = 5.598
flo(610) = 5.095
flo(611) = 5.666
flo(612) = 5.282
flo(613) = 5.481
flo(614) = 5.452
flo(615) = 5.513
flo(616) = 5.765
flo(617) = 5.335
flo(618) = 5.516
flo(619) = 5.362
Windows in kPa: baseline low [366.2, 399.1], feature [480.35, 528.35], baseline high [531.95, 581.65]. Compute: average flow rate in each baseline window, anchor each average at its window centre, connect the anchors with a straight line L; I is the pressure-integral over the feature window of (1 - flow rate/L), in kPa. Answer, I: 9.8 kPa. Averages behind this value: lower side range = 6.29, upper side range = 5.6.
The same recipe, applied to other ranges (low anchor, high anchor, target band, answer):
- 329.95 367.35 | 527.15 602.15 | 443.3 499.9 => 3.5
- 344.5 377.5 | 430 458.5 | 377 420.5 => -1.0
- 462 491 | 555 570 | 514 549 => 2.9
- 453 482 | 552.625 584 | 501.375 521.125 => 5.7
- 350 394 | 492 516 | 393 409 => -1.4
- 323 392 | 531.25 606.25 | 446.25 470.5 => 0.5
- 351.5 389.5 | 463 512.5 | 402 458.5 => -4.1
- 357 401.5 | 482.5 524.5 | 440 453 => -1.2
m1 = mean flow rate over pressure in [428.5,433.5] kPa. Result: 5.97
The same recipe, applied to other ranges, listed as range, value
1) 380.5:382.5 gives 6.2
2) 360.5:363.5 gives 6.21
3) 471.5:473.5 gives 5.75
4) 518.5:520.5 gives 4.65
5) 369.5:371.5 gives 6.27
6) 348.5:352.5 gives 6.64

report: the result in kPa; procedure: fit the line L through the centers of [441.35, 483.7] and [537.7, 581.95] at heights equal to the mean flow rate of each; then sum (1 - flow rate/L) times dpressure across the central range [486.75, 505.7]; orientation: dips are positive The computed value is 4.01 kPa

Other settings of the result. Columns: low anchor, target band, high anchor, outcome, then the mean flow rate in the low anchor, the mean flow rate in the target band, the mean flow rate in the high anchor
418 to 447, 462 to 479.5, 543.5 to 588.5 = 0.4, 5.88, 5.66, 5.6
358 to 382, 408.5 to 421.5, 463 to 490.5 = -0.3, 6.23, 6.13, 5.63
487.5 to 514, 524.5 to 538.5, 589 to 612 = -2.2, 4.26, 5.36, 5.45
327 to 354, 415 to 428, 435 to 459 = 0.1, 6.39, 5.98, 5.89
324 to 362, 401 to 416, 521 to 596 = -0.5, 6.32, 6.28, 5.52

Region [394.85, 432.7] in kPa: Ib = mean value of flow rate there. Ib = 6.13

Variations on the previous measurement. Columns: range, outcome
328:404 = 6.32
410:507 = 5.56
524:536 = 5.31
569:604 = 5.48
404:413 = 6.19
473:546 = 4.95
